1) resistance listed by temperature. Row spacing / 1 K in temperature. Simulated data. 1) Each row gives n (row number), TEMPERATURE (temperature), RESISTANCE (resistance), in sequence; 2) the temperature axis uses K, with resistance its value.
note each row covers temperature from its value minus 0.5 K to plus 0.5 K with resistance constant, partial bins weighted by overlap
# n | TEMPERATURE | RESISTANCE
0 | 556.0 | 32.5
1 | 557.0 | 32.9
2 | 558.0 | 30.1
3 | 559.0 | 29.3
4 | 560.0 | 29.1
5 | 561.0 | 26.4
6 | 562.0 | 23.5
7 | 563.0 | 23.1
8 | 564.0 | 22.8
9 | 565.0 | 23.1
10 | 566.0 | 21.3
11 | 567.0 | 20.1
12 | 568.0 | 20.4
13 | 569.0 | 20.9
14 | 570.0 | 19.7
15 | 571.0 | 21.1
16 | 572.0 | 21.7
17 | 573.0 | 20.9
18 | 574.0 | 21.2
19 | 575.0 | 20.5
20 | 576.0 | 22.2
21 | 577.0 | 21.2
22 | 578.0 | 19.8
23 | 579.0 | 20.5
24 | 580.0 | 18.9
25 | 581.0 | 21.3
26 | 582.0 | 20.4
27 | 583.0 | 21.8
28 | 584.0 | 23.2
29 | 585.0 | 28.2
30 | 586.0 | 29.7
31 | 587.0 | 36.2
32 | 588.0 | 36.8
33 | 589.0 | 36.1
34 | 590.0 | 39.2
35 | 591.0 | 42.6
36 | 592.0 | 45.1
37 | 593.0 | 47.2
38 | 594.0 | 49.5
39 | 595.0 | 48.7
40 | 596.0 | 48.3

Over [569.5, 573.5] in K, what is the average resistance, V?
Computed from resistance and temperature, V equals 20.8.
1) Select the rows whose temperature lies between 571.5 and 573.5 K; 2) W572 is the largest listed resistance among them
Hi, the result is 21.7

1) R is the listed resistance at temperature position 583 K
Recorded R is 21.8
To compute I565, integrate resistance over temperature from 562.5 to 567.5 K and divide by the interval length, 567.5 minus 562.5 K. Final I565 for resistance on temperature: 22.1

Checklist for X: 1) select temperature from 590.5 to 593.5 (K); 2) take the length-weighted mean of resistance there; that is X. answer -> 45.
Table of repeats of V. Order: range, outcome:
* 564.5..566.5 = 22.2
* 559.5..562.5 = 26.3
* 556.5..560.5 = 30.4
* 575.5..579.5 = 20.9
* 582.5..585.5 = 24.4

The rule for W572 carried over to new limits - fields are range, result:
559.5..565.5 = 29.1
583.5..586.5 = 29.7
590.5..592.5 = 45.1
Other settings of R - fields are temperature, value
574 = 21.2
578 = 19.8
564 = 22.8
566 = 21.3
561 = 26.4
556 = 32.5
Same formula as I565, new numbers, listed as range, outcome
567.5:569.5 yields 20.6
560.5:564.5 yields 23.9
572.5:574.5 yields 21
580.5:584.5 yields 21.7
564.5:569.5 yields 21.2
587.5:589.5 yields 36.5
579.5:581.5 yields 20.1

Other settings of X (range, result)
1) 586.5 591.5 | 38.2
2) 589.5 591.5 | 40.9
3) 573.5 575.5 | 20.9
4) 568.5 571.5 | 20.6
